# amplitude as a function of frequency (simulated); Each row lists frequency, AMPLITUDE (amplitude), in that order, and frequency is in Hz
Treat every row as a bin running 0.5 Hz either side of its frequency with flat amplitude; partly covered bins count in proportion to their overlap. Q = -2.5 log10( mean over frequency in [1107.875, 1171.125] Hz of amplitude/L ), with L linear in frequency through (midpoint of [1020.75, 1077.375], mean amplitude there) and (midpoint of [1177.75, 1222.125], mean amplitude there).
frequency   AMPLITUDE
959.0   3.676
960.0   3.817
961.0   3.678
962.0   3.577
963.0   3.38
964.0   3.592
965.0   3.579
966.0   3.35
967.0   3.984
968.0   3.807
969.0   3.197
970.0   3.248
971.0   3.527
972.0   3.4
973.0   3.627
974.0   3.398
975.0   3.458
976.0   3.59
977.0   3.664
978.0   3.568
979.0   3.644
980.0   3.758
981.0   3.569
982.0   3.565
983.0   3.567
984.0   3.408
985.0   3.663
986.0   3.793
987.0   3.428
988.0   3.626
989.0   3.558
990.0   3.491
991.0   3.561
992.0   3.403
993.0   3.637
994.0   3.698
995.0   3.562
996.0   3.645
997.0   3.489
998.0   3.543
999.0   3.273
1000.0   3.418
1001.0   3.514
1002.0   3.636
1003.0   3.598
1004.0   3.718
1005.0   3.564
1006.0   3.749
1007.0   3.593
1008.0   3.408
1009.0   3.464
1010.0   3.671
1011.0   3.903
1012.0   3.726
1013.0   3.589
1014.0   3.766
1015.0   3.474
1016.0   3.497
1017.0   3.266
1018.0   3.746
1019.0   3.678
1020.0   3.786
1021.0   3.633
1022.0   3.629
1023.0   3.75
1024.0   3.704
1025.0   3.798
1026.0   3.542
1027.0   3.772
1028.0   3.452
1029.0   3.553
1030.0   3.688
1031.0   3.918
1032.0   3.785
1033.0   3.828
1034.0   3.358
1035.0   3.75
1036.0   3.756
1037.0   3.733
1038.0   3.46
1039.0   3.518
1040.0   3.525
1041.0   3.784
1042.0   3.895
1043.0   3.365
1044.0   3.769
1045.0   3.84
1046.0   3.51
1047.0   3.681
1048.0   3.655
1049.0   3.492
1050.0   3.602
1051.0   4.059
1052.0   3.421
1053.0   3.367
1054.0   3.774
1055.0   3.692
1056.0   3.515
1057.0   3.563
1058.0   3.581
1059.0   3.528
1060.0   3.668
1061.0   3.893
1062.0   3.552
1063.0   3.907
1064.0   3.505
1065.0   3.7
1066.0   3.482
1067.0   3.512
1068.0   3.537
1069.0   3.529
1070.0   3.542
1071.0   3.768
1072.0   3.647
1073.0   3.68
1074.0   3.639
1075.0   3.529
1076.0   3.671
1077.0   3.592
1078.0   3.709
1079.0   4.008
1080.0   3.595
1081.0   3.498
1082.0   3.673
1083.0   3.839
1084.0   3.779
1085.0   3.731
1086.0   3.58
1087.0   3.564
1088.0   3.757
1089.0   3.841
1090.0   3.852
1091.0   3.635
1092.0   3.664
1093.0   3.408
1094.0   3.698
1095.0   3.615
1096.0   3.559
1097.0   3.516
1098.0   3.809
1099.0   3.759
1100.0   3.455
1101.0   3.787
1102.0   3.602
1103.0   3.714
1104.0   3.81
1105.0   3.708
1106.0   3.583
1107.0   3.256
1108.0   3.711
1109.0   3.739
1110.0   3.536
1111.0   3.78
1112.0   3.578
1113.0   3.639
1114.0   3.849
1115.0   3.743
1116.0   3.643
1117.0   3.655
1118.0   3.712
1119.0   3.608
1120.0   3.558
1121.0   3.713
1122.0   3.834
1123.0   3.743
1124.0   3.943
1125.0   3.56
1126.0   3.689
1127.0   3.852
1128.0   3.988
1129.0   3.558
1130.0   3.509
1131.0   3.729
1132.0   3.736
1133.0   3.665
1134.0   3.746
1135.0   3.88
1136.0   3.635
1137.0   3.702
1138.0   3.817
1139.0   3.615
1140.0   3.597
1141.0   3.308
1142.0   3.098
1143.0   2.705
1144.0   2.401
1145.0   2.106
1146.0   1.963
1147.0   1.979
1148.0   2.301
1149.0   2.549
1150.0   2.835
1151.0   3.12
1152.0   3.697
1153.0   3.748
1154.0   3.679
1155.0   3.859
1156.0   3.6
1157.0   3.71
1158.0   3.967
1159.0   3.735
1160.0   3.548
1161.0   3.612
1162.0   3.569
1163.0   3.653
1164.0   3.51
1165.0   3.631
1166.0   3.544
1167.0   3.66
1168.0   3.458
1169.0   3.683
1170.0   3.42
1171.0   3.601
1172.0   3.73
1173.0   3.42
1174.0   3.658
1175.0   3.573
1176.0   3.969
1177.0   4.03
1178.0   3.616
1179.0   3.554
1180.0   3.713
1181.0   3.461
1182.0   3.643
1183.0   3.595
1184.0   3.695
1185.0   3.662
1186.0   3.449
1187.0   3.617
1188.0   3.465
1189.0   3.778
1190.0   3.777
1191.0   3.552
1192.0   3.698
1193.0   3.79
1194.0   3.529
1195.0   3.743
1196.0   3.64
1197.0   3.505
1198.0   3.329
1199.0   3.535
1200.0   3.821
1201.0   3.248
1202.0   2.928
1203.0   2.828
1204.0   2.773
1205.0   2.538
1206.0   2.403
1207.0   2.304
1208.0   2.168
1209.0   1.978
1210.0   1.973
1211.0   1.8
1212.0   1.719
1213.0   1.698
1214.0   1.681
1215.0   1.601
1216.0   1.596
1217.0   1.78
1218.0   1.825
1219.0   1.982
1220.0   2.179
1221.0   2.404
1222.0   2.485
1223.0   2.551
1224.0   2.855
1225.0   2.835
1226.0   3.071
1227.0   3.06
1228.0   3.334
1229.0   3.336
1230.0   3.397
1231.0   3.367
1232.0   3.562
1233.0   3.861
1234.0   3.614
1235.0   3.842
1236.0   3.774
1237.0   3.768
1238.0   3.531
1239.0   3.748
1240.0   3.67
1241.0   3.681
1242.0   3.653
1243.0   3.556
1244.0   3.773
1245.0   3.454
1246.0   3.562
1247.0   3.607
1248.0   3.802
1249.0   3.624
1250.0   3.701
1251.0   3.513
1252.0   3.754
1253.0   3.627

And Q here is -0.09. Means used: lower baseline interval 3.64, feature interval 3.49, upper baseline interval 2.91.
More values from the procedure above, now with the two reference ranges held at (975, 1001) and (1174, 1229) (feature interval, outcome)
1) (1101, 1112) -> -0.13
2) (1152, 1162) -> -0.19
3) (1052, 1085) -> -0.09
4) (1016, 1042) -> -0.06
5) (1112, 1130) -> -0.16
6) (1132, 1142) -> -0.15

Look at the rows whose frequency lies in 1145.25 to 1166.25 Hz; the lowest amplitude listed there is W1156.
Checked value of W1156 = 1.963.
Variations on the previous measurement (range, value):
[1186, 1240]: 1.596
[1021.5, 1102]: 3.358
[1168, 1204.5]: 2.773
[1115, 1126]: 3.558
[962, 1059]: 3.197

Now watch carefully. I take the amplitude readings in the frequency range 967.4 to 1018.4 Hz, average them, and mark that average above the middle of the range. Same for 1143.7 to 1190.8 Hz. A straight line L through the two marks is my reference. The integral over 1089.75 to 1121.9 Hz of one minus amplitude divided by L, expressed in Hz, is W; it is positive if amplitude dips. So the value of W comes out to -1.6 Hz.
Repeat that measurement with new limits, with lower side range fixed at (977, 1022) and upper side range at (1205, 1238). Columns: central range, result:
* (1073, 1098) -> -3.5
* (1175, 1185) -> -3.1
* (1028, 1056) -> -2.0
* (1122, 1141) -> -4.4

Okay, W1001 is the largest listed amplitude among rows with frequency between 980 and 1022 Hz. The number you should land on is 3.903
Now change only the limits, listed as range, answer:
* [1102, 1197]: 4.03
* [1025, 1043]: 3.918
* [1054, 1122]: 4.008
